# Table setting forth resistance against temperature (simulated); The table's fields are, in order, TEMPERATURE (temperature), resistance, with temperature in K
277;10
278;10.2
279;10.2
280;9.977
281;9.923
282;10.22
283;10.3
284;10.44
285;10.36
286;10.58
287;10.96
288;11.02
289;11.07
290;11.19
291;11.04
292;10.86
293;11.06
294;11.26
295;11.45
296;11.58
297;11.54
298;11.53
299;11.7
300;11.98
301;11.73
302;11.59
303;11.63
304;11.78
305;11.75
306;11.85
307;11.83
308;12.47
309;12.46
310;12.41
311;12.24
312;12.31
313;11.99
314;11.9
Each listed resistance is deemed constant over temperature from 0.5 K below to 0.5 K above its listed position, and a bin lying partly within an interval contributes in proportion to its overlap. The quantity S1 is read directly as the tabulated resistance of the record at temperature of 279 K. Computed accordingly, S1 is 10.2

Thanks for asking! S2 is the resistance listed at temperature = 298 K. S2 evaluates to 11.53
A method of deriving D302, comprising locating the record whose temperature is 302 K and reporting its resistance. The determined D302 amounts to 11.59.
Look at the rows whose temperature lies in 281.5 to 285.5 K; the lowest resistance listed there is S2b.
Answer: 10.22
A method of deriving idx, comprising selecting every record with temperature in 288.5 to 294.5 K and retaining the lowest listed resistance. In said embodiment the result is 10.86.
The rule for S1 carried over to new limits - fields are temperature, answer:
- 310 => 12.41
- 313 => 11.99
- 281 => 9.923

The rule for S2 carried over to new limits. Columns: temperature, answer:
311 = 12.24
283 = 10.3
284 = 10.44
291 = 11.04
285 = 10.36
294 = 11.26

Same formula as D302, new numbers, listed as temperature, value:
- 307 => 11.83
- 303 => 11.63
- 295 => 11.45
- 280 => 9.977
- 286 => 10.58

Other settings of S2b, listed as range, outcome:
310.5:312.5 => 12.24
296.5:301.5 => 11.53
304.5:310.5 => 11.75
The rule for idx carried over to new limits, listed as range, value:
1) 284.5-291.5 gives 10.36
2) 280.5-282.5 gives 9.923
